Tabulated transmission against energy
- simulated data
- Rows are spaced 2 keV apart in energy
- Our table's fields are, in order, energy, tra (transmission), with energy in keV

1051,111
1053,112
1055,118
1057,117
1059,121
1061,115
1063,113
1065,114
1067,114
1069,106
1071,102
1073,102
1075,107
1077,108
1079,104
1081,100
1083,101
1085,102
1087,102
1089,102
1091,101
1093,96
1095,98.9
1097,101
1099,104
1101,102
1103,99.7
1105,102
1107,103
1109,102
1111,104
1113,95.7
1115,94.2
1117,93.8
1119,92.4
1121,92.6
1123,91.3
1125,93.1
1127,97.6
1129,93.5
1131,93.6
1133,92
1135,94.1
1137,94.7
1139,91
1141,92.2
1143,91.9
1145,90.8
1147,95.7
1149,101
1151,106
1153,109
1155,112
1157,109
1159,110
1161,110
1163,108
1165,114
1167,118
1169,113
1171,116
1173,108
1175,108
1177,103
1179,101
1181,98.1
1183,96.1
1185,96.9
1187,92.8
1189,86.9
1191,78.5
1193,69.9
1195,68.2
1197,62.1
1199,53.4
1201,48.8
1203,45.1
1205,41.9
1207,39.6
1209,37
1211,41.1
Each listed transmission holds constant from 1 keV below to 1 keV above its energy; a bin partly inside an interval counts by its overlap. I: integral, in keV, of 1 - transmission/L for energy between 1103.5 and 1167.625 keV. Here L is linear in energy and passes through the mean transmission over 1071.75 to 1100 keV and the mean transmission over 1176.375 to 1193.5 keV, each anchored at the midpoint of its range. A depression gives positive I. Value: -1.8 keV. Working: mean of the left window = 102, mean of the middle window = 99.5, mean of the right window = 91.8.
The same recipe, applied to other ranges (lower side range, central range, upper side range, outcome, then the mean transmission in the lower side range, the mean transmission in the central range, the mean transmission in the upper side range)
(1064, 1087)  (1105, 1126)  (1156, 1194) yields 1.51 keV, 105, 96.5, 102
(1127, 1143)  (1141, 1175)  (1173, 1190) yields -3.81 keV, 93.2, 107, 98.4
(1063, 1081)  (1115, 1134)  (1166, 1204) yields 0.90 keV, 107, 93.4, 87.6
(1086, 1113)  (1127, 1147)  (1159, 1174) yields 2.67 keV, 101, 93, 112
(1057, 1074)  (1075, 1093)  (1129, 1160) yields 0.98 keV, 111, 102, 98.7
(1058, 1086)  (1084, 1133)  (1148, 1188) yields 4.20 keV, 108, 98.1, 106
